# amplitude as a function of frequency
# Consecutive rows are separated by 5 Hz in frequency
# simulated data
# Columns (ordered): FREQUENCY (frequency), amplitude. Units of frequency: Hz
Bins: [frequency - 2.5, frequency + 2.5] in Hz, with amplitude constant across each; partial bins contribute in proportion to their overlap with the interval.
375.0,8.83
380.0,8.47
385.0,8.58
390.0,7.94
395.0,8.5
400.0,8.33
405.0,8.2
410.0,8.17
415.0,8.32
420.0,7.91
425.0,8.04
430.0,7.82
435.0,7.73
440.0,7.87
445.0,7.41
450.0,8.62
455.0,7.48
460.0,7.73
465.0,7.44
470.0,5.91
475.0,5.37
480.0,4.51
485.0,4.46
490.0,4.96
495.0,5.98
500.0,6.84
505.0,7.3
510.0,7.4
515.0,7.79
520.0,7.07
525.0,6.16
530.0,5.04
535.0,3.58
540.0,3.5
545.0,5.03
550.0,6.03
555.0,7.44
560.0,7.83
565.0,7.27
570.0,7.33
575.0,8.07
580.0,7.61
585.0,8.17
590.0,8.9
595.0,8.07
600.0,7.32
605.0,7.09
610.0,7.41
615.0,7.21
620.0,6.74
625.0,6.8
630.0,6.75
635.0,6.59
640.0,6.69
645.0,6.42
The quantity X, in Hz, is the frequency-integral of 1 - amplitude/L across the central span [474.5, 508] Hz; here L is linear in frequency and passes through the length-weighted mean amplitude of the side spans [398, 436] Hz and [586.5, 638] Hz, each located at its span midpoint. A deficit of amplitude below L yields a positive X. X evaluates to 9.1 Hz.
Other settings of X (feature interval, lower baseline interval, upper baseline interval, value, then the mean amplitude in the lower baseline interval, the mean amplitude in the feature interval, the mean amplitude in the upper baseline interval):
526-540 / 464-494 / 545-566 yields 4.5 Hz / 5.37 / 4.36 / 6.88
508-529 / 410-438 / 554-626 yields 2.2 Hz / 7.98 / 6.95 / 7.57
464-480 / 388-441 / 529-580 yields 3.2 Hz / 8.08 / 5.86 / 6.22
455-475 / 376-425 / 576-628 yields 2.9 Hz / 8.27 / 6.88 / 7.54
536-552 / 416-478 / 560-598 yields 6.3 Hz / 7.44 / 4.7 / 7.9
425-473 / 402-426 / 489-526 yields 0.5 Hz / 8.14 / 7.56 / 6.78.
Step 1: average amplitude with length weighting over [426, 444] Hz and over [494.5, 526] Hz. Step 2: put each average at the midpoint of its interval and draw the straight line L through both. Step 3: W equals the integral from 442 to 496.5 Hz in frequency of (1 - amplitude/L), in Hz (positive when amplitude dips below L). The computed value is 8.0 Hz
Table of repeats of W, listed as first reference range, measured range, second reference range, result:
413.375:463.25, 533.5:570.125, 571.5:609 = 8.8 Hz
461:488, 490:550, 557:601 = 5.6 Hz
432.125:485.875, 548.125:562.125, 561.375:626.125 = 0.4 Hz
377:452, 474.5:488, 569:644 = 5.4 Hz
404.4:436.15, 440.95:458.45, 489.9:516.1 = -0.5 Hz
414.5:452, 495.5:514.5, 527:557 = -3.4 Hz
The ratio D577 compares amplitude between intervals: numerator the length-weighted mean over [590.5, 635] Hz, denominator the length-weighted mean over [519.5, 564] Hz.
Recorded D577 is 1.3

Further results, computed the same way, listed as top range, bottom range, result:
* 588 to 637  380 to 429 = 0.89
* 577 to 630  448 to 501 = 1.20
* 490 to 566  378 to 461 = 0.77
